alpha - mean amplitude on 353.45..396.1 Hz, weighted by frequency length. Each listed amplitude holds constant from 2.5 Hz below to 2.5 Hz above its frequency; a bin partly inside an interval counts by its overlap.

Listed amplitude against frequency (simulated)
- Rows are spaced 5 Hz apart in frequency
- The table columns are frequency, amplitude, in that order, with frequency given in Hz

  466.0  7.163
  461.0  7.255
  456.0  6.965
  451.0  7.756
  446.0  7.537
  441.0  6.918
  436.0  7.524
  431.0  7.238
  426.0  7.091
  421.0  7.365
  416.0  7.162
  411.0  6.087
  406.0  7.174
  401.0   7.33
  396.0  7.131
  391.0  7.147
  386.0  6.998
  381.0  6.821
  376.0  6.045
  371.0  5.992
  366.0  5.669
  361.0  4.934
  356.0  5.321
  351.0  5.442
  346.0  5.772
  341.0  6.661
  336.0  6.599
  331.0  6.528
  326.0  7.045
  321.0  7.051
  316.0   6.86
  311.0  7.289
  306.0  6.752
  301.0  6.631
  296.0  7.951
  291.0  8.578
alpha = 6.18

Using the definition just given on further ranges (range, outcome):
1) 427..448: 7.28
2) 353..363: 5.15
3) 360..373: 5.58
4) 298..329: 6.95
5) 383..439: 7.11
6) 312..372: 6.19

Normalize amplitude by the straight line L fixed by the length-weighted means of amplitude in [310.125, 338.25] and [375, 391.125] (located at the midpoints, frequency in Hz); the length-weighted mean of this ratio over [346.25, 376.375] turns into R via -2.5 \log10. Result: 0.22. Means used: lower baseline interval 6.88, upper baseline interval 6.76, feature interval 5.55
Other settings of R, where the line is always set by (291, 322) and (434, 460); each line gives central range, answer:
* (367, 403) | 0.09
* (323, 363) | 0.19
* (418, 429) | 0.01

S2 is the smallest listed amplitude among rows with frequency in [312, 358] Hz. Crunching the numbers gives 5.321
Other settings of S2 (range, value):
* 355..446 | 4.934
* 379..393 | 6.821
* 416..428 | 7.091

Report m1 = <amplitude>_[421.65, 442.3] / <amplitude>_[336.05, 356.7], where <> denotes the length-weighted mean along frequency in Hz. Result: 1.22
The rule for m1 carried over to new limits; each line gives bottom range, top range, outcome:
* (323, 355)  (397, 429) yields 1.12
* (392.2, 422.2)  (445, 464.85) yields 1.05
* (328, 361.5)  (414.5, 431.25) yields 1.21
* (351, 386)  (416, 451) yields 1.25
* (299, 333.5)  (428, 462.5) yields 1.06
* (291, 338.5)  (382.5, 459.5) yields 1.02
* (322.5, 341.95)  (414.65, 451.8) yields 1.09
